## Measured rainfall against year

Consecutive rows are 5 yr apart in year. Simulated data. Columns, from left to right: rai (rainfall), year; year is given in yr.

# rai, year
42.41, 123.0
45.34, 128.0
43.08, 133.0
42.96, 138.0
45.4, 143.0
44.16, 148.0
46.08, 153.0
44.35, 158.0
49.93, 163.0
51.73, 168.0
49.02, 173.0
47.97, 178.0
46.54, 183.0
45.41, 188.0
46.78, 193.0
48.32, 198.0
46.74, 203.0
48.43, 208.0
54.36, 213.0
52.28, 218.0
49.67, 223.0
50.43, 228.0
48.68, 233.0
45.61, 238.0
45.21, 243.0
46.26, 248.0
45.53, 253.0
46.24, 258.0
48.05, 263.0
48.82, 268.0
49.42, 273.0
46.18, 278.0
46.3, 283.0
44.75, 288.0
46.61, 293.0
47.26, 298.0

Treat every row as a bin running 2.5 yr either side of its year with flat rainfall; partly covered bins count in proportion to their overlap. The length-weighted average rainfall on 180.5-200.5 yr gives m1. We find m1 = 46.8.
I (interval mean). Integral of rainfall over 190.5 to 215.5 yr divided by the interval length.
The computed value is 48.9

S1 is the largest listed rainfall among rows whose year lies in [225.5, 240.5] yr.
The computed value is 50.43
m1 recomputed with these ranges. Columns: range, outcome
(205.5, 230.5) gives 51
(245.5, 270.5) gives 47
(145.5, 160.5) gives 44.9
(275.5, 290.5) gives 45.7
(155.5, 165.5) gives 47.1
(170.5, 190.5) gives 47.2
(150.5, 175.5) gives 48.2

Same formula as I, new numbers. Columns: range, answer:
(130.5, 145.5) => 43.8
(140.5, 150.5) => 44.8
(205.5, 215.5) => 51.4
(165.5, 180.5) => 49.6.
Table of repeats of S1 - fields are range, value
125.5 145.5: 45.4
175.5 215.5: 54.36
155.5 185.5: 51.73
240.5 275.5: 49.42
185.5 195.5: 46.78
